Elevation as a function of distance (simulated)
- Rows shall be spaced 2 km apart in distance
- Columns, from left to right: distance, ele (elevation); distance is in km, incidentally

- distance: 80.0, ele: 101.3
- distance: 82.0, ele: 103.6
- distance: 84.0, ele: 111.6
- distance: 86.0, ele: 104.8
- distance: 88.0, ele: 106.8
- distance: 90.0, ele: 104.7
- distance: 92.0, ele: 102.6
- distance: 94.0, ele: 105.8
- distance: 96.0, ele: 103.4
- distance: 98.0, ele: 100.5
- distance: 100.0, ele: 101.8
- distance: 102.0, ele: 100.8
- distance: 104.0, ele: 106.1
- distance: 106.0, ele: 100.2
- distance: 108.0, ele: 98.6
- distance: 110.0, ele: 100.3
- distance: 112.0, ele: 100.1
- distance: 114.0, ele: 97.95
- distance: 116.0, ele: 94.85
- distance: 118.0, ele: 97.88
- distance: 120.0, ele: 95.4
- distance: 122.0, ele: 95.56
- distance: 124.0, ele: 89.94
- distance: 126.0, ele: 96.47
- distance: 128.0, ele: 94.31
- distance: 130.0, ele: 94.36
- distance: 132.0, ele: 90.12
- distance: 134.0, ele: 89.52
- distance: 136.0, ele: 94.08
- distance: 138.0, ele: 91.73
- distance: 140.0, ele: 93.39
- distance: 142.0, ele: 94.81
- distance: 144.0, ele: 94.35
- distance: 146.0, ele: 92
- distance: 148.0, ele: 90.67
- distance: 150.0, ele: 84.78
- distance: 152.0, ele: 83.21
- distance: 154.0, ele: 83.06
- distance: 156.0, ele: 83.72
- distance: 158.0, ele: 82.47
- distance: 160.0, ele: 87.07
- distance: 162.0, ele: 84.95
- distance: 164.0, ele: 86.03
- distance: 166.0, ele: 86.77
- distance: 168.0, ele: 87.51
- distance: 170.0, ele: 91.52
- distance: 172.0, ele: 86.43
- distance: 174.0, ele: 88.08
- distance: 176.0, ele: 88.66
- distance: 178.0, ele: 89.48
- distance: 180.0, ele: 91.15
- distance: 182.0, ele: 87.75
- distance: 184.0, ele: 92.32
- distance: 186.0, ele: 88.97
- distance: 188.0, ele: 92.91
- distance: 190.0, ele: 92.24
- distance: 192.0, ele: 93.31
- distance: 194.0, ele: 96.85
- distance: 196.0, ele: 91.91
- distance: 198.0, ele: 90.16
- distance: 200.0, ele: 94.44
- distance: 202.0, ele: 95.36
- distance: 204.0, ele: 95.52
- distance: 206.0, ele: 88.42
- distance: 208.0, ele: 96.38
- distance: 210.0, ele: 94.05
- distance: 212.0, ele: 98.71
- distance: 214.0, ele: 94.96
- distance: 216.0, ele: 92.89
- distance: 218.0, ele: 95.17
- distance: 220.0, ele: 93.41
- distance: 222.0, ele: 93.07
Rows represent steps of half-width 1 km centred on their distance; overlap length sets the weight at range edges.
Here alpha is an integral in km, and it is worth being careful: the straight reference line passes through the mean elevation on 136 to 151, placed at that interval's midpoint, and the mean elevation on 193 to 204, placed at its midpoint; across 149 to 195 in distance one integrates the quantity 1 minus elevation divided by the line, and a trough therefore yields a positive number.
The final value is 2.3 km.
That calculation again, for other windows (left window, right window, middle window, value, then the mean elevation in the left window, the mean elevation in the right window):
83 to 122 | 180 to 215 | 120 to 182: 4.91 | 102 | 93.1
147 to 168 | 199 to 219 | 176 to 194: -0.18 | 85.4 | 94.6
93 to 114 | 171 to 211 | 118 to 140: 1.19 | 102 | 91.7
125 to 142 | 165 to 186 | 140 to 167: 1.10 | 93.1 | 89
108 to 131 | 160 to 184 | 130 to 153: 0.47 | 96.2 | 88.2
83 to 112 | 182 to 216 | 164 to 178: 1.16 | 103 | 93.3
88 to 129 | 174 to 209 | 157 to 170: 1.14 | 99.5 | 92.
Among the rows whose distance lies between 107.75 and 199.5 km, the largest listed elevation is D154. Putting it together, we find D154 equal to 100.3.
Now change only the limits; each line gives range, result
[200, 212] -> 98.71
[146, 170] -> 92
